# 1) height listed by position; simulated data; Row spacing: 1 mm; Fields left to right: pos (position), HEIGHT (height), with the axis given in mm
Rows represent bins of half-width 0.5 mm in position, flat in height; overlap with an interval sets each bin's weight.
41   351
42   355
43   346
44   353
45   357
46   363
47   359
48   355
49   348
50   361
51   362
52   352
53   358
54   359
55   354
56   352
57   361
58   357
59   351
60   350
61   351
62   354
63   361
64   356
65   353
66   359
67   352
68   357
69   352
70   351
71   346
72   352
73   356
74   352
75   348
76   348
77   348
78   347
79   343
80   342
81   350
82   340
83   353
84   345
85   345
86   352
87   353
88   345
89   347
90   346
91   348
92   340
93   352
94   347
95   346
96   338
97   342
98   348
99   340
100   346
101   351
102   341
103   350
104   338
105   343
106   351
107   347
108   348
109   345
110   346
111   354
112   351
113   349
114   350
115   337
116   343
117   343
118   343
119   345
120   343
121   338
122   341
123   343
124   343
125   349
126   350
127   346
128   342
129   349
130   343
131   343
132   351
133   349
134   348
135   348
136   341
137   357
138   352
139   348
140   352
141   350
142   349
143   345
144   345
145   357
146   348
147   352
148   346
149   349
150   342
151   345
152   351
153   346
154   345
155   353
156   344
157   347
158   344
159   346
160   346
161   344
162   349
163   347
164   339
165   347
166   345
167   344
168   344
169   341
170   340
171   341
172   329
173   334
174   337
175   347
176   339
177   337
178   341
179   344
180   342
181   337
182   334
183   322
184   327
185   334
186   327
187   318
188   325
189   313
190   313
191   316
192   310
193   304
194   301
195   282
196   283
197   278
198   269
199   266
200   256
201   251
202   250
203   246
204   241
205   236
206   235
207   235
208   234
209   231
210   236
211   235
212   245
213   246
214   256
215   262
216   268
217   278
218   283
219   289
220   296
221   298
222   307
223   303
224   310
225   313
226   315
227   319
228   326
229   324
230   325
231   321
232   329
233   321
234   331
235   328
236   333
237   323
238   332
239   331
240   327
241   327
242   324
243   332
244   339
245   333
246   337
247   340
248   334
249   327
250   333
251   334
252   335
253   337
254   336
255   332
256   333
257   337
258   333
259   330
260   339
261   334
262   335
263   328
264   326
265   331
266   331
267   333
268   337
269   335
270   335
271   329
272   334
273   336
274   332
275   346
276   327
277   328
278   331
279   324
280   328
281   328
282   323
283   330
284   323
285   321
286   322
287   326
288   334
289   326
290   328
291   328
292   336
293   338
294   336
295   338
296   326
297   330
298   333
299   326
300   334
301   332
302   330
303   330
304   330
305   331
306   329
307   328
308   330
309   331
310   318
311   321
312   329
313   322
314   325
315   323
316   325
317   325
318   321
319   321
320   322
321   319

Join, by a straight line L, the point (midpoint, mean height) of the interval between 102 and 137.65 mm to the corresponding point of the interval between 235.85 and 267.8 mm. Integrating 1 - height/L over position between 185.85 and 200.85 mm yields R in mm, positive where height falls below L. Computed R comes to 1.9 mm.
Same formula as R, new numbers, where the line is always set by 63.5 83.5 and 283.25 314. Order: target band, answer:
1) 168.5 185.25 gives 0.17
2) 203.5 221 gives 4.28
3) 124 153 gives -0.33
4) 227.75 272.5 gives 0.27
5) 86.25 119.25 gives 0.15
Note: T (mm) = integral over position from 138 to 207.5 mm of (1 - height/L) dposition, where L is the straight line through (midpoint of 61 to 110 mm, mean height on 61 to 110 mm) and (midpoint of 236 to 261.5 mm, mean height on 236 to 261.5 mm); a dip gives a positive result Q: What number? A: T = 3.4 mm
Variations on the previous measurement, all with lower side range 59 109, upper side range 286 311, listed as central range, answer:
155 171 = -0.1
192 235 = 7.3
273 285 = 0.1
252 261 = 0.0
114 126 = 0.1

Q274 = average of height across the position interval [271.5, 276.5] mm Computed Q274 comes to 335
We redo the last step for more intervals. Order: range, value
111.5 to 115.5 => 347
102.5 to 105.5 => 344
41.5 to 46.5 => 355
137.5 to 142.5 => 350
